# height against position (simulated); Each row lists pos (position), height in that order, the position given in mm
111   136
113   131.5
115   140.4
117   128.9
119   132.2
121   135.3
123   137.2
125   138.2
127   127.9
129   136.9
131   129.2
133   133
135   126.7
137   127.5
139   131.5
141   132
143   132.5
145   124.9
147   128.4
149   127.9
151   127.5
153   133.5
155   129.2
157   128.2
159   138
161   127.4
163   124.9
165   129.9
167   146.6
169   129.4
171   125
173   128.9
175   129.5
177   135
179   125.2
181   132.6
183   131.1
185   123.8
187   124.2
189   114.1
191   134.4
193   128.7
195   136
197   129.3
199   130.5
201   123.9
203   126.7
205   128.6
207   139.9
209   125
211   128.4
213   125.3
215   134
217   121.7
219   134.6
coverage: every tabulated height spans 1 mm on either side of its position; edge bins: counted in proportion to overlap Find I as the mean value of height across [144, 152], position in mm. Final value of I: 127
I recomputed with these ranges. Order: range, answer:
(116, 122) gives 132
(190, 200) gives 132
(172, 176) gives 129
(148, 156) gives 130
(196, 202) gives 128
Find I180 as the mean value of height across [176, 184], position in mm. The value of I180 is 131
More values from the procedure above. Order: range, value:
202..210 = 130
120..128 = 135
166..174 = 132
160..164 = 126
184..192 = 124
